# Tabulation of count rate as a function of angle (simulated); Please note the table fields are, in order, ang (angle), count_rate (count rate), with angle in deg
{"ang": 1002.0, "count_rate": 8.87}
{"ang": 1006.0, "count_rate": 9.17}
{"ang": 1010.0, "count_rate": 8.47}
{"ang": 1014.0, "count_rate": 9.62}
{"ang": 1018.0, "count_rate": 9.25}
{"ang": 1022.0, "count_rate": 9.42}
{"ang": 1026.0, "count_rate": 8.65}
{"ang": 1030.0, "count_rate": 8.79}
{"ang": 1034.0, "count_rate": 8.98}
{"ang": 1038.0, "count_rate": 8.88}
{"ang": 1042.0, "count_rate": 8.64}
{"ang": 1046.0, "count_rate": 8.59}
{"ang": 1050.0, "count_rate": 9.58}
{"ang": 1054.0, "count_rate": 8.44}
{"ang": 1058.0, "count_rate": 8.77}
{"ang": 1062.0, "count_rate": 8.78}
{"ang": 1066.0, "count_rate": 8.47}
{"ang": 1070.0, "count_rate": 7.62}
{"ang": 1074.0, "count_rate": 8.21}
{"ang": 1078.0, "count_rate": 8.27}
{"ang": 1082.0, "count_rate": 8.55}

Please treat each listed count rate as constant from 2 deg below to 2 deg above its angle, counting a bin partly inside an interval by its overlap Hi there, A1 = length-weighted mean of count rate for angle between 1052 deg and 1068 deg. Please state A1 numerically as 8.61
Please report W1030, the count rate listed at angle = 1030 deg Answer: 8.79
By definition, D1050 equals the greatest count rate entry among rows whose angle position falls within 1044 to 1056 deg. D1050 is 9.58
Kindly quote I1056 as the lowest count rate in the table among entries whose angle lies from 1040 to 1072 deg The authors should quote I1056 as 7.62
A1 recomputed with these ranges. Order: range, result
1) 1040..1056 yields 8.81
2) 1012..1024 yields 9.43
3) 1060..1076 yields 8.27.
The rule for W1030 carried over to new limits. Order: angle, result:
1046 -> 8.59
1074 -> 8.21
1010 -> 8.47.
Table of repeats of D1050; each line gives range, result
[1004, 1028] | 9.62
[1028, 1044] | 8.98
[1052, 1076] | 8.78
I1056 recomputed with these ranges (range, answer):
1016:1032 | 8.65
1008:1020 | 8.47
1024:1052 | 8.59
